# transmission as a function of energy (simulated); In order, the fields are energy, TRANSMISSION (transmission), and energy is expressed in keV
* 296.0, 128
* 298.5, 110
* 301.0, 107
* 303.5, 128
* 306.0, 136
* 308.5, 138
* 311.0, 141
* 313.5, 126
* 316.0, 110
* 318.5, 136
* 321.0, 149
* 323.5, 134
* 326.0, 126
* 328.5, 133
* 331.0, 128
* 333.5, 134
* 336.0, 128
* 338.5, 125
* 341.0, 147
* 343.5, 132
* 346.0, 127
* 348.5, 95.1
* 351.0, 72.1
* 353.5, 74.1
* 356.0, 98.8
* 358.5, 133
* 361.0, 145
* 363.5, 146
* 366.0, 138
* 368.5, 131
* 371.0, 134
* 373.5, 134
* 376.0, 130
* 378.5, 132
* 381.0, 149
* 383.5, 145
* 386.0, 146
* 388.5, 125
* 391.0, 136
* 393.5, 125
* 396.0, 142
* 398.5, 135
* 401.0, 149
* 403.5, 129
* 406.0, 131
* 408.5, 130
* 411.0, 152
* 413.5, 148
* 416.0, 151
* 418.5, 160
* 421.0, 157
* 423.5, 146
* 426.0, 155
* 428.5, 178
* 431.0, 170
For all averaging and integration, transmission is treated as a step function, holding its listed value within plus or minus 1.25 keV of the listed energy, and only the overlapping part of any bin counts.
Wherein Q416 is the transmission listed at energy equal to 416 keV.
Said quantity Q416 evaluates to 151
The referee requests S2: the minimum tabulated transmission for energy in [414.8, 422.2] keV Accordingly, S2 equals 151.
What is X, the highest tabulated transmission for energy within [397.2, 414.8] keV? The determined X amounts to 152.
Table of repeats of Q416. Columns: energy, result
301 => 107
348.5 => 95.1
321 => 149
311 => 141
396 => 142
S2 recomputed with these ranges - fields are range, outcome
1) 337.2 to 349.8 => 95.1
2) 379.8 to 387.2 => 145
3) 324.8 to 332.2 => 126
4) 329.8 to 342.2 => 125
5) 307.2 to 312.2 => 138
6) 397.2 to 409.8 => 129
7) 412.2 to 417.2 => 148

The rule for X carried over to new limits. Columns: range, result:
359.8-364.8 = 146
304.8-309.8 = 138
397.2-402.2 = 149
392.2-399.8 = 142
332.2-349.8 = 147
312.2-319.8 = 136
